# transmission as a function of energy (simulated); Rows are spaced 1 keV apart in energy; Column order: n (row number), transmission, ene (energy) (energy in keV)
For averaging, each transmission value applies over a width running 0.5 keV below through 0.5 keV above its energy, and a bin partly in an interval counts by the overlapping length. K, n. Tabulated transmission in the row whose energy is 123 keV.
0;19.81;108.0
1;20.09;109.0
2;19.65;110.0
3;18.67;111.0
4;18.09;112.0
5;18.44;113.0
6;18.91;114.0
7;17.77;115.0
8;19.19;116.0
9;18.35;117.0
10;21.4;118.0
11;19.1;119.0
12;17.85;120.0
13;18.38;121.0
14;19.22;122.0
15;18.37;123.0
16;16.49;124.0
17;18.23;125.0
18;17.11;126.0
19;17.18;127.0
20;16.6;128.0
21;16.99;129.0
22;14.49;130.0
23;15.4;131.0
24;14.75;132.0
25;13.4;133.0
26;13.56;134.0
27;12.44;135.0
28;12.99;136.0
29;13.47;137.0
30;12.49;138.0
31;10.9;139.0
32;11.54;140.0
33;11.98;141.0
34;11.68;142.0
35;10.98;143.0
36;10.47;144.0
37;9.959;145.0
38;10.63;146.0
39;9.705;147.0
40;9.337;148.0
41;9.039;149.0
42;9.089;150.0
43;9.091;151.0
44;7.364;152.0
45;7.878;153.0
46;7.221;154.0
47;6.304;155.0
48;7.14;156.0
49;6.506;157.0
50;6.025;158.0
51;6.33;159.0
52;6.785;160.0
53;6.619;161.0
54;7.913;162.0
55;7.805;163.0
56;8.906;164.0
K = 18.37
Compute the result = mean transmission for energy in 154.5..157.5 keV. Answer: 6.65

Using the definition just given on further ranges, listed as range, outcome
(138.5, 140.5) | 11.2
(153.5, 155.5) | 6.76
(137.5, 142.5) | 11.7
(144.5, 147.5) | 10.1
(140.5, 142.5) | 11.8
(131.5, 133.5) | 14.1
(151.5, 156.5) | 7.18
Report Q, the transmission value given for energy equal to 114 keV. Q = 18.91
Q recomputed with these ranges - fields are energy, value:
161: 6.619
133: 13.4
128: 16.6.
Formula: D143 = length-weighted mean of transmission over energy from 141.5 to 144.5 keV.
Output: 11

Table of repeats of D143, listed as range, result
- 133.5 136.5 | 13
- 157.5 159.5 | 6.18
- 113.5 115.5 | 18.3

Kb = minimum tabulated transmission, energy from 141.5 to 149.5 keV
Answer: 9.039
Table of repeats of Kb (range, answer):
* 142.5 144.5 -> 10.47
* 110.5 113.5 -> 18.09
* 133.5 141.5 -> 10.9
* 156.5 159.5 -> 6.025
